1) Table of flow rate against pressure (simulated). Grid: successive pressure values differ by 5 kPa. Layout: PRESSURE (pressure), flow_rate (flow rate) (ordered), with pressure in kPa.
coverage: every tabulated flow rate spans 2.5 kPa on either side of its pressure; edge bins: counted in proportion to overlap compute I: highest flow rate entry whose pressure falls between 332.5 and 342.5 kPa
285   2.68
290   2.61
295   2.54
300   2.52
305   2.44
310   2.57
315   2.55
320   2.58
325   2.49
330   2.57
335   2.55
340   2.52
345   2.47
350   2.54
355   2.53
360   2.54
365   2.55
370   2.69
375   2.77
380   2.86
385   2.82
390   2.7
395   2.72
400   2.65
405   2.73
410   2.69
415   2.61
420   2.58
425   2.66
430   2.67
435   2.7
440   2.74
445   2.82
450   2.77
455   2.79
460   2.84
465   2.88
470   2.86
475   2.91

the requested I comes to 2.55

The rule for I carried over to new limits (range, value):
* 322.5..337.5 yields 2.57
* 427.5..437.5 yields 2.7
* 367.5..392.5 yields 2.86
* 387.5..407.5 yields 2.73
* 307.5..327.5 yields 2.58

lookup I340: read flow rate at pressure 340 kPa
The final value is 2.52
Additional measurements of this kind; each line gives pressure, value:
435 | 2.7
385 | 2.82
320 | 2.58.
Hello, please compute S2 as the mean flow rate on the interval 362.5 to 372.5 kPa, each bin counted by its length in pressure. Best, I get 2.62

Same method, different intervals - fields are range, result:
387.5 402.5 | 2.69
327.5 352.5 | 2.53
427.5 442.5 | 2.7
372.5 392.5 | 2.79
